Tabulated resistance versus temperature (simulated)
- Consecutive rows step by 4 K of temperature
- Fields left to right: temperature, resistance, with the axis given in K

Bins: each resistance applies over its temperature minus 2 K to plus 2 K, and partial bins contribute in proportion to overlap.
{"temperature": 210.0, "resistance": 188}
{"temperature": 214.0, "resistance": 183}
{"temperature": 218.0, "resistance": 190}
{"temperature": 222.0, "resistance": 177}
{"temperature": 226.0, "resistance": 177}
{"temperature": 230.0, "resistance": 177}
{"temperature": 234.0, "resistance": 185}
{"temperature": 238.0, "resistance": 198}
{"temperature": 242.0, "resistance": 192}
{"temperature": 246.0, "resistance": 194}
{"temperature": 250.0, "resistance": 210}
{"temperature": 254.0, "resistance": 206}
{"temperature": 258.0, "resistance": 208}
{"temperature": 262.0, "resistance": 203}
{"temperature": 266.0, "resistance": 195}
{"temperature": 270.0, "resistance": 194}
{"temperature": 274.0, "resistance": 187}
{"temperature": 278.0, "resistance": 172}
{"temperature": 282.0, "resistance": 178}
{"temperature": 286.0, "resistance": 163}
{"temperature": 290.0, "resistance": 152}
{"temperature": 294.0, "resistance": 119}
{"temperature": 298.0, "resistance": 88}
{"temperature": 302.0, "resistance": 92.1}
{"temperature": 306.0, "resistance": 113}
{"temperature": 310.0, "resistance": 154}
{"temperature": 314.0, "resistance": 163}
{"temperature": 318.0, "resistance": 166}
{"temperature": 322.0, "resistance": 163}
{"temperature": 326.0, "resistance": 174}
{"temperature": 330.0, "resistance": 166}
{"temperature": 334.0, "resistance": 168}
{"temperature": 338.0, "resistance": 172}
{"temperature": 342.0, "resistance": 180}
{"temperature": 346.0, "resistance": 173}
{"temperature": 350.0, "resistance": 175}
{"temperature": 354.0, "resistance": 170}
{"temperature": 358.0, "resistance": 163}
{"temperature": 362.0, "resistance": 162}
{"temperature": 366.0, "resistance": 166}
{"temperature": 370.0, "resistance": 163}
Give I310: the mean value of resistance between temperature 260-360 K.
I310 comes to 162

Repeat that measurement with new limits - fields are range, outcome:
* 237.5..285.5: 194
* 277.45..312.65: 136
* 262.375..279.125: 189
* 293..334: 142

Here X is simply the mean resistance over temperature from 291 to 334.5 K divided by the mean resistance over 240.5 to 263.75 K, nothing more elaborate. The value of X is 0.70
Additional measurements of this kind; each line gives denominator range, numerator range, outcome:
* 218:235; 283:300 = 0.74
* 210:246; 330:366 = 0.92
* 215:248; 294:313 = 0.62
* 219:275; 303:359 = 0.84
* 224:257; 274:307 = 0.72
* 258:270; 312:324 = 0.82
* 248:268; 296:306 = 0.46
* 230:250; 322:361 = 0.89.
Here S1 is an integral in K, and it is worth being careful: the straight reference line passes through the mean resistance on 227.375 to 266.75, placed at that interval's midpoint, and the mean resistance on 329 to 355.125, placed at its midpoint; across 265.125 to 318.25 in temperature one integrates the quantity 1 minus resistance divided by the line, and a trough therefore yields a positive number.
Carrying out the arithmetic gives 9.8 K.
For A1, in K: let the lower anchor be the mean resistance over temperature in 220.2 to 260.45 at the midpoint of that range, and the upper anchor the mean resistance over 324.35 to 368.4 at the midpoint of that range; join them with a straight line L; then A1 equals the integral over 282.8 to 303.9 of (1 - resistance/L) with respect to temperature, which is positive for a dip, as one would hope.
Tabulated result 6.4 K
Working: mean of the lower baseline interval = 193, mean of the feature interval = 126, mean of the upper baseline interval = 170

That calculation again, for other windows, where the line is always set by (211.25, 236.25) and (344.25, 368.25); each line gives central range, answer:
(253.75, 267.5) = -1.92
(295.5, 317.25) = 6.11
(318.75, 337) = 0.34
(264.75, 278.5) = -0.88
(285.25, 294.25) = 1.44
